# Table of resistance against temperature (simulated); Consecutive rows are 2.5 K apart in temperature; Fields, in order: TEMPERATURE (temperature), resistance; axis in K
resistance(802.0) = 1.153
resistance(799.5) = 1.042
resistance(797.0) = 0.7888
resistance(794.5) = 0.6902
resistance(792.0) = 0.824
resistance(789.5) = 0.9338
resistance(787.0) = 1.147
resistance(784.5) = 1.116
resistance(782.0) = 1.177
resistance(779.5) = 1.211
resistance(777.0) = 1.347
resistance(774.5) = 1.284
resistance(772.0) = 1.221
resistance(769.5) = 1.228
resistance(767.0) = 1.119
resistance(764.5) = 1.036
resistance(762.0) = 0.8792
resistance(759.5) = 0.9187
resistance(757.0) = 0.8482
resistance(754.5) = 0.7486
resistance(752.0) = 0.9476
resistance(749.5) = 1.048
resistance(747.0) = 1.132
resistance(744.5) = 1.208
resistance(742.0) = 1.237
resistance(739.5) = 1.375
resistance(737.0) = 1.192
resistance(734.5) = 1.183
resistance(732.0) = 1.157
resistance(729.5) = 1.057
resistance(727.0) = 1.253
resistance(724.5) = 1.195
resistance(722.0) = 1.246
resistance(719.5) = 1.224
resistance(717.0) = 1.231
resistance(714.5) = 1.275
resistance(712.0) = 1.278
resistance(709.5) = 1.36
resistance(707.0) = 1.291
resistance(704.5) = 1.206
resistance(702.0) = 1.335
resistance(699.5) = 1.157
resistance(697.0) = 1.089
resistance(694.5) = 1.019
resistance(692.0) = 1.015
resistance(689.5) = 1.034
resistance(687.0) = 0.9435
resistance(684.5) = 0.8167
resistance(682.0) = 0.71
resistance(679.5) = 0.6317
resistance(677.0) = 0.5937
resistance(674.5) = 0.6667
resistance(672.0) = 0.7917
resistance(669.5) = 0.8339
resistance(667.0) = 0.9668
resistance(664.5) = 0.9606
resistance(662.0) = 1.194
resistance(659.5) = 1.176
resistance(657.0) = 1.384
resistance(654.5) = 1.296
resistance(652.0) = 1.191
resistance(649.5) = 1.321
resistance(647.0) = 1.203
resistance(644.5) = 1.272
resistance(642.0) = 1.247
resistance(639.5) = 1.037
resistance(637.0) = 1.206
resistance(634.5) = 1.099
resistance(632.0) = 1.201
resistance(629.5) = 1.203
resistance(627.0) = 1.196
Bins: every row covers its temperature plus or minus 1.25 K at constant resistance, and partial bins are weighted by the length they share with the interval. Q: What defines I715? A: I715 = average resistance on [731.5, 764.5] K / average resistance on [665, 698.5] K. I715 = 1.24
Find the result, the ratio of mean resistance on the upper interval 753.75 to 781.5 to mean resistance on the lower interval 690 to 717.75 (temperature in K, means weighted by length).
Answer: 0.9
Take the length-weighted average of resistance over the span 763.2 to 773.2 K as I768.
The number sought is 1.15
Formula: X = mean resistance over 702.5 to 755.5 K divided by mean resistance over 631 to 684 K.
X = 1.14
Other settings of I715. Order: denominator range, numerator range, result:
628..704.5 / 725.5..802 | 1.02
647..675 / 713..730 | 1.12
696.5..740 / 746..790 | 0.88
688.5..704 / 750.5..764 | 0.79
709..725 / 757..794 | 0.86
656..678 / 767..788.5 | 1.27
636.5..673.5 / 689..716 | 1.05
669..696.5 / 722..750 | 1.44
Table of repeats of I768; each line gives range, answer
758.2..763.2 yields 0.899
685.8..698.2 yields 1.02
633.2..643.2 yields 1.15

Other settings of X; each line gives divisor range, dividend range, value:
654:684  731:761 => 1.17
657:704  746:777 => 1.09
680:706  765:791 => 1.14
